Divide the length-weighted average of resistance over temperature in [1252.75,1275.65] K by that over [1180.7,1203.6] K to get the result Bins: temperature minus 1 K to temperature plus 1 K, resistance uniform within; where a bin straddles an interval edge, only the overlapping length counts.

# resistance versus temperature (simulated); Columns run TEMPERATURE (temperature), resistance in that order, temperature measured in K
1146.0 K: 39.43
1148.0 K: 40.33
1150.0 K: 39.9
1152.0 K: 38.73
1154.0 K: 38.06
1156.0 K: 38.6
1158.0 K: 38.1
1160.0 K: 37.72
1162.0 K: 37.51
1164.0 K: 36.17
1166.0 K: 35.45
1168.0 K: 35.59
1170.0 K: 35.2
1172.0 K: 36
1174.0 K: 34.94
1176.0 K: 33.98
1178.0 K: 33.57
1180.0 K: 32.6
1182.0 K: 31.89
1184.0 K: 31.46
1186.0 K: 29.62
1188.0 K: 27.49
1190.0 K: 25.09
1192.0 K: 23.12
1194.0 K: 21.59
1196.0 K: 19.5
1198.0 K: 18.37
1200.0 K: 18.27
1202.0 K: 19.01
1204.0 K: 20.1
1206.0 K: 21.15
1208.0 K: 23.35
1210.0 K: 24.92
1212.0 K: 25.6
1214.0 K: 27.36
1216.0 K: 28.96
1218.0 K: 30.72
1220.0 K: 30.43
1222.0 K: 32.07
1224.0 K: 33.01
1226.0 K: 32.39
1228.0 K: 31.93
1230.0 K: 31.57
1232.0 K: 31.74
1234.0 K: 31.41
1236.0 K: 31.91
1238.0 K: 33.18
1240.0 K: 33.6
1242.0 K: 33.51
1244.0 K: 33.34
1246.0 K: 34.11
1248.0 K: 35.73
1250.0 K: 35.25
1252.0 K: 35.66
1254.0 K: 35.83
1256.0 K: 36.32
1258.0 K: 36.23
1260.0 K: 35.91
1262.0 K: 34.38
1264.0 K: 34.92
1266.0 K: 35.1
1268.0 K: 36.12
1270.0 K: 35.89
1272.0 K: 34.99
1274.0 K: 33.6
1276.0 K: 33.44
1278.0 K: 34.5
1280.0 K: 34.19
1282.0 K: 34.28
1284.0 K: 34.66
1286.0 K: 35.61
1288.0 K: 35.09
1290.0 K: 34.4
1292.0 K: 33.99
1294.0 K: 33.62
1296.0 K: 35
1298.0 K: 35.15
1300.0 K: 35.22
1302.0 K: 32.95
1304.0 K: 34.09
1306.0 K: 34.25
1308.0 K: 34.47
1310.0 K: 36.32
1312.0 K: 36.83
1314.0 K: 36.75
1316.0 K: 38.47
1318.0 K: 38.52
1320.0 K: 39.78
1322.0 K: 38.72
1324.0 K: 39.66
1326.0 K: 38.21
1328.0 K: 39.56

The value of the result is 1.5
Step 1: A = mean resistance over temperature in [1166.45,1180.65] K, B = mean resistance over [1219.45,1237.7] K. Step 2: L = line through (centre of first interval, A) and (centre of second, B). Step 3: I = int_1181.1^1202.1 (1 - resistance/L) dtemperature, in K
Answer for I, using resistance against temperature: 5.9 K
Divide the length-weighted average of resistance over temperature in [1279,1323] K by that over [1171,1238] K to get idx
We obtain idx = 1.27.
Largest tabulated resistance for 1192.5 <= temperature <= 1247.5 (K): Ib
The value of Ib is 34.11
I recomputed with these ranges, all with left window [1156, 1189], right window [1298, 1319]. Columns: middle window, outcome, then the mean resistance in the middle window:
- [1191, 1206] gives 6.3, 20.1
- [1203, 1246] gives 6.4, 29.7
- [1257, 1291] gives 0.5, 34.9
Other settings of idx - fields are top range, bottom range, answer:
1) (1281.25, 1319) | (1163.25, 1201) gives 1.20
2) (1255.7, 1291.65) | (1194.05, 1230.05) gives 1.36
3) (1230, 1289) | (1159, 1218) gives 1.21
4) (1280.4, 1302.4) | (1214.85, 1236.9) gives 1.10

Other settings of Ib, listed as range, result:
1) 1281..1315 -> 36.83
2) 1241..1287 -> 36.32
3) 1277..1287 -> 35.61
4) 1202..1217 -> 28.96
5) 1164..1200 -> 36.17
